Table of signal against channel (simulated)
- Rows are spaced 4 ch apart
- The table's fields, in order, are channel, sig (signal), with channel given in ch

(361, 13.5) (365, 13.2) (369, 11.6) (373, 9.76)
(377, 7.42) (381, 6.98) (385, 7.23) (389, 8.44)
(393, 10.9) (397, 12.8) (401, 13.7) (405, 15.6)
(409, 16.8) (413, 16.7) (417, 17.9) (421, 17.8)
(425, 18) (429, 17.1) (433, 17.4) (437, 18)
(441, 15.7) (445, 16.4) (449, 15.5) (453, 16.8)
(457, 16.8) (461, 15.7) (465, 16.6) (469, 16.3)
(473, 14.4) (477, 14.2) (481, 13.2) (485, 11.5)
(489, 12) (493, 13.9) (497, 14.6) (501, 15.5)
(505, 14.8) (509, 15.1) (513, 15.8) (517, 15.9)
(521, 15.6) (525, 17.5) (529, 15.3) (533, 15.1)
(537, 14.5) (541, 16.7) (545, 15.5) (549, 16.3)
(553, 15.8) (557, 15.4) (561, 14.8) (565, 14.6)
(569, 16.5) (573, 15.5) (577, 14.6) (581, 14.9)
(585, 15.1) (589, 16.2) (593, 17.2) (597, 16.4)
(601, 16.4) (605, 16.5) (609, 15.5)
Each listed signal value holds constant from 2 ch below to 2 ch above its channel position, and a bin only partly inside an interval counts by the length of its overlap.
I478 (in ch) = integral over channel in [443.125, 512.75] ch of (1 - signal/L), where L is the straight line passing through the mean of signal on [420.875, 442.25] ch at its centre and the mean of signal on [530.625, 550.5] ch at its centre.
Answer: 7.1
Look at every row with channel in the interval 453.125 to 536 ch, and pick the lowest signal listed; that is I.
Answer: 11.5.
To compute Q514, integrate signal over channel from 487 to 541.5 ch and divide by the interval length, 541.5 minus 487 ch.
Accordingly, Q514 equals 15.1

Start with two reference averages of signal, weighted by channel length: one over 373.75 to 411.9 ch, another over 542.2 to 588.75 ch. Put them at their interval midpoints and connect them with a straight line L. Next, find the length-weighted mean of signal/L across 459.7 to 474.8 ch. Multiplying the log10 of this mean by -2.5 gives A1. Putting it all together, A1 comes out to -0.21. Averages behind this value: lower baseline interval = 11.2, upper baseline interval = 15.4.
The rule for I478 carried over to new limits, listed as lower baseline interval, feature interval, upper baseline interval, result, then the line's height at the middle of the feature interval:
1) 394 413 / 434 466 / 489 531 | -3.2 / 15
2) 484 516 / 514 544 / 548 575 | -1.9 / 14.9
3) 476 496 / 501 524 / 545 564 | -2.6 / 14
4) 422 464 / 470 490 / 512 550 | 3.8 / 16.4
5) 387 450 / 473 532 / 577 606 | 4.2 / 15.8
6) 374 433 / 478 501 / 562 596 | 1.9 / 14.5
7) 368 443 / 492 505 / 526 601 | 0.1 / 14.8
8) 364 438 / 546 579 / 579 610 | 0.4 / 15.6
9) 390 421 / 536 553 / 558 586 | -0.8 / 15.1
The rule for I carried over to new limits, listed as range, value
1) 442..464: 15.5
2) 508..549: 14.5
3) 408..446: 15.7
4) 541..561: 14.8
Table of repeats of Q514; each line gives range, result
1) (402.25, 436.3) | 17.1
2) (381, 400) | 9.74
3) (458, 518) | 14.6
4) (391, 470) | 16.1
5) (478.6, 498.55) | 13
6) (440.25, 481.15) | 15.7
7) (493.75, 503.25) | 14.9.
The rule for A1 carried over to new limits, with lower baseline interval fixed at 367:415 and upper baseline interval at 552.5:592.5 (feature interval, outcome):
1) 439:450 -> -0.25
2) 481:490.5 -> 0.13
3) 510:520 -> -0.12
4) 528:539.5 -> -0.03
